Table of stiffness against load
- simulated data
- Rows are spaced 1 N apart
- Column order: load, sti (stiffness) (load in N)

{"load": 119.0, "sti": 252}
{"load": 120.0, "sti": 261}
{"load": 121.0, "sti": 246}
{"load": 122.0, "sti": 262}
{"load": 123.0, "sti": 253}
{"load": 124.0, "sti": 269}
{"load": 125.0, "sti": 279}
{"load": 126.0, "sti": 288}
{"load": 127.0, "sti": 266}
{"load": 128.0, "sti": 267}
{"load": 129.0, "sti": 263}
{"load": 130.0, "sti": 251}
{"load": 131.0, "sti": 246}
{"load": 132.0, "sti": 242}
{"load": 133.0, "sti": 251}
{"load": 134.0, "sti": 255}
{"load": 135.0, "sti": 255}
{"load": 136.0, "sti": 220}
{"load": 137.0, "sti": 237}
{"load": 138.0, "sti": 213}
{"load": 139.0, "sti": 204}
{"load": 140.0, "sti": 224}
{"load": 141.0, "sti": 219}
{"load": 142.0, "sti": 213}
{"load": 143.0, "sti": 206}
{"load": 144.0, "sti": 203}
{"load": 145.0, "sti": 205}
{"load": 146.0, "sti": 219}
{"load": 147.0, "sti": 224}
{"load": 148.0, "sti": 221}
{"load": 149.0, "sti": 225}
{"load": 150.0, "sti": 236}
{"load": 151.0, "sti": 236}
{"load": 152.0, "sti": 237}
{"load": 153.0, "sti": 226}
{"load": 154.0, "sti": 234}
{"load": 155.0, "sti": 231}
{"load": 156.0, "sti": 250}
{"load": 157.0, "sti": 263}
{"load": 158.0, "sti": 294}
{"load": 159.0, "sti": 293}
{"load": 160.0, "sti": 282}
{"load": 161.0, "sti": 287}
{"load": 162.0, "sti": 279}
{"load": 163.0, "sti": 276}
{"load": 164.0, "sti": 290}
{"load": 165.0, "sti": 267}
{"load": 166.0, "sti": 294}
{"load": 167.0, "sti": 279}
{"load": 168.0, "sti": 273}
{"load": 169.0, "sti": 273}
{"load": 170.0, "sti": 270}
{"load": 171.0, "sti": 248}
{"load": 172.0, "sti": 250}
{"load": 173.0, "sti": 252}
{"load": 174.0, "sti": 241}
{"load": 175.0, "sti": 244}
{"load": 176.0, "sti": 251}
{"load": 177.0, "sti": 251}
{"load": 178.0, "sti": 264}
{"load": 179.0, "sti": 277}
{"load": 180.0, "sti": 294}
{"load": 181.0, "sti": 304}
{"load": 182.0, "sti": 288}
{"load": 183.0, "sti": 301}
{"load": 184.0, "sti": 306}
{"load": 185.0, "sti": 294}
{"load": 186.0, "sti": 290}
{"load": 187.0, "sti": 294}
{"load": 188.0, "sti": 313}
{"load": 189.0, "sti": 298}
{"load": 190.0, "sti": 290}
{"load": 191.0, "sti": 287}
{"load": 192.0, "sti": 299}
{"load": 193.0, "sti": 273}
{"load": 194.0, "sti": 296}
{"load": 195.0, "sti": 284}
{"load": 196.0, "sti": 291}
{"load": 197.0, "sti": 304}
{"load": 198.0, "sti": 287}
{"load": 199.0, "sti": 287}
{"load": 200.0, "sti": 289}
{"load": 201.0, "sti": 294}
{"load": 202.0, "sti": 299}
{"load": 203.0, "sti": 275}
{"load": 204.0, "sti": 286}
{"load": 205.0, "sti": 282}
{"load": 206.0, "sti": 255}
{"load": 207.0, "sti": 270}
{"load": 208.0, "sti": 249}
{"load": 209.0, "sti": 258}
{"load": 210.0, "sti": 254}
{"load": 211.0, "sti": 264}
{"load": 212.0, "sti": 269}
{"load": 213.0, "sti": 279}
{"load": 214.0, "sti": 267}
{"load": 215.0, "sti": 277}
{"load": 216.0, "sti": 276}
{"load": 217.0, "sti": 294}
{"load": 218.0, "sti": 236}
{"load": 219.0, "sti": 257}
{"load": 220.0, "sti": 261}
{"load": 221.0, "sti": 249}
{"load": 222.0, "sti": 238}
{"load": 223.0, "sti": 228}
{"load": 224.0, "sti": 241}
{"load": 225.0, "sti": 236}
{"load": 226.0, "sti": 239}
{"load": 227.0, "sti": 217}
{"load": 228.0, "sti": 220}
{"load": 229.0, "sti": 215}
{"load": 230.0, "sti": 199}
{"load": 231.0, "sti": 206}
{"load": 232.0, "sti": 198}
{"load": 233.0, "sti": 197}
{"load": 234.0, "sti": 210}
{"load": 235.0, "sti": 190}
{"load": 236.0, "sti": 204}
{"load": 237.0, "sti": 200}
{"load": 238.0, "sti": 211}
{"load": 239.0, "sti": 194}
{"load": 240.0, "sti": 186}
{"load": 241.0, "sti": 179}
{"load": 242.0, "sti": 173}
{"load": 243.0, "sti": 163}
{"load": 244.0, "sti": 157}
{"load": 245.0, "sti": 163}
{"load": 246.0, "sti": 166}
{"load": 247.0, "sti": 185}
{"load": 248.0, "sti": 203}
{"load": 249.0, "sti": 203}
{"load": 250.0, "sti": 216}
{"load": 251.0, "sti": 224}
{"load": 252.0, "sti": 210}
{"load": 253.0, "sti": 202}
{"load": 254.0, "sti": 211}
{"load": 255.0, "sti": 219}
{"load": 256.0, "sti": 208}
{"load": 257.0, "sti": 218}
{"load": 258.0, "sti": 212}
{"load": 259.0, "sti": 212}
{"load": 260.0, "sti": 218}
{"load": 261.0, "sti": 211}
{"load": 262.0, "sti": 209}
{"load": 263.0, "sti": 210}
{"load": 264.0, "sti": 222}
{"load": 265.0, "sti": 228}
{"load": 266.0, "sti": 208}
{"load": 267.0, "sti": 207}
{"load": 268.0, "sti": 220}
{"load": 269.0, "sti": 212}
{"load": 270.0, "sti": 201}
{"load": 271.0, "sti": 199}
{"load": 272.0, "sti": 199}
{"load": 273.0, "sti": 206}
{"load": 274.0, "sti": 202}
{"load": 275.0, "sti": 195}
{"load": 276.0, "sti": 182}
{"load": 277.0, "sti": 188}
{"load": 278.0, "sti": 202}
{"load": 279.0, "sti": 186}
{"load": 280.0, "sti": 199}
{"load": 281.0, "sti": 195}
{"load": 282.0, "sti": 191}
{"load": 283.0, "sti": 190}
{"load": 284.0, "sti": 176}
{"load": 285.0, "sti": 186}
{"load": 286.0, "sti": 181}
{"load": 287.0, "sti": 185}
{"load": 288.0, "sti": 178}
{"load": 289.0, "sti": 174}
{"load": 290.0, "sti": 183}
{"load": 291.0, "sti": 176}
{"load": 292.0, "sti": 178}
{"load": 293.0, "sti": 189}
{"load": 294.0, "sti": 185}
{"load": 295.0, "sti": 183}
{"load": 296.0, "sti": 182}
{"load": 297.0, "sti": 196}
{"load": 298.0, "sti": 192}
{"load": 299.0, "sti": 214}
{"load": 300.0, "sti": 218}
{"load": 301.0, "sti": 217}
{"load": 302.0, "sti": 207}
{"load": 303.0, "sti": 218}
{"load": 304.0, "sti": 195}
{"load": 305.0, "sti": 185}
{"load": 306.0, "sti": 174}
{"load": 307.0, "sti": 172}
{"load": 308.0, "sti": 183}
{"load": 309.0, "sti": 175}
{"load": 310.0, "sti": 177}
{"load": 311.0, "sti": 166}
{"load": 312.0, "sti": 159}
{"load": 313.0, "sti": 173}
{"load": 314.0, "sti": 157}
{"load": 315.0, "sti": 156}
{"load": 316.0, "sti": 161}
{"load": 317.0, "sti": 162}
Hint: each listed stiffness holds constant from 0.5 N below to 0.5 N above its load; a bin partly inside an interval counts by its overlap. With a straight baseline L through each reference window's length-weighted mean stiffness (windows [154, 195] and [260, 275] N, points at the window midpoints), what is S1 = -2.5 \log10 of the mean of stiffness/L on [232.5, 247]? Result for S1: 0.23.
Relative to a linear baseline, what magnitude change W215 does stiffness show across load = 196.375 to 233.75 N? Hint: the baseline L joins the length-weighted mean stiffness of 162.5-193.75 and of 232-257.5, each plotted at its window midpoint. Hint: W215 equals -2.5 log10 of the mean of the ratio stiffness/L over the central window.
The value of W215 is -0.10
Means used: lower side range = 279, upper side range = 196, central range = 255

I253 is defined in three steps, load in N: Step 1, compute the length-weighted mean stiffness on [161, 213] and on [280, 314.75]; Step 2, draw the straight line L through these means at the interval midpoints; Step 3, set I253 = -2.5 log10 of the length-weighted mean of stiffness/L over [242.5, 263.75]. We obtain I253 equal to 0.11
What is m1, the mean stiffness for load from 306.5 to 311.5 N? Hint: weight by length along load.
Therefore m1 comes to 175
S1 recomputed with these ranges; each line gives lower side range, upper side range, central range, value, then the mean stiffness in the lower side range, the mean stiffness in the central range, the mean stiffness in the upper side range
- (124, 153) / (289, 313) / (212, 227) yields -0.20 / 236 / 255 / 187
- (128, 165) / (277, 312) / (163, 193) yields -0.20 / 243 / 279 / 188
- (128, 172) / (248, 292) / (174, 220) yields -0.22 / 247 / 279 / 201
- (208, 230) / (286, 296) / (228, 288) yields 0.07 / 250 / 199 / 181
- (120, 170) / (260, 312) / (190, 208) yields -0.24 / 250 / 285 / 194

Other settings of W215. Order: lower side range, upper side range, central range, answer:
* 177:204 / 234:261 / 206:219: -0.045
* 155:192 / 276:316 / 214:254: 0.091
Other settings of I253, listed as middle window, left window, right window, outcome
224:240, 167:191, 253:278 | 0.12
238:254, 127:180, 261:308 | 0.12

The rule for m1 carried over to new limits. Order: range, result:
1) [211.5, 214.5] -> 272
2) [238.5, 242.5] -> 183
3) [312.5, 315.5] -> 162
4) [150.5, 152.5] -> 236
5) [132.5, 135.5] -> 254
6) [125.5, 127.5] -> 277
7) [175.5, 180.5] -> 267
